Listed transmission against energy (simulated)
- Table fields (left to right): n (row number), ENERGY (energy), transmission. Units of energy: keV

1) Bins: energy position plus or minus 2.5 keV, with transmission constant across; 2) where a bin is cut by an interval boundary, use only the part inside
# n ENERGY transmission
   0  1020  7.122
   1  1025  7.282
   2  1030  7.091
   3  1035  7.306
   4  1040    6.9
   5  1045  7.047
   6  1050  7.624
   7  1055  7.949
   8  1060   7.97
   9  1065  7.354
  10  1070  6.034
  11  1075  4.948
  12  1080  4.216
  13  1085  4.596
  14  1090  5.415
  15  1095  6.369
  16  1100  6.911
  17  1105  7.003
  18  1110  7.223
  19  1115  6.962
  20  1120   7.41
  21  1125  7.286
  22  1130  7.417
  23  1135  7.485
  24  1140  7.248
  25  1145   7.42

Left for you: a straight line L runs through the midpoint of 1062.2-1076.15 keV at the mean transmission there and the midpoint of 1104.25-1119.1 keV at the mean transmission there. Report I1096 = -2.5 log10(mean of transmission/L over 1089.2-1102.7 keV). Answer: 0.07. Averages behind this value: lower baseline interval 6.26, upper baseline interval 7.11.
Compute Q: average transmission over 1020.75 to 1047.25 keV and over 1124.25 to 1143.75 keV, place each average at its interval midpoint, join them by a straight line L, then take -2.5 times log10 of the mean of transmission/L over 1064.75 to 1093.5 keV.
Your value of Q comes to 0.34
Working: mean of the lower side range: 7.13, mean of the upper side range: 7.37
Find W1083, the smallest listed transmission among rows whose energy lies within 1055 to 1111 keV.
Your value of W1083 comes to 4.216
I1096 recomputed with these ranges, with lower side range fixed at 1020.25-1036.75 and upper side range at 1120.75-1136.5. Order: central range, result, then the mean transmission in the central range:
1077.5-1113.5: 0.22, 5.99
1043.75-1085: 0.12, 6.51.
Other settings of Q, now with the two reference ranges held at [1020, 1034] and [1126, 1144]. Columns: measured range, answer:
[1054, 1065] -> -0.083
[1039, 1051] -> 0.007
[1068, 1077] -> 0.304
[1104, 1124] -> 0.026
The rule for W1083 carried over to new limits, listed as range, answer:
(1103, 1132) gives 6.962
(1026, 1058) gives 6.9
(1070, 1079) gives 4.948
